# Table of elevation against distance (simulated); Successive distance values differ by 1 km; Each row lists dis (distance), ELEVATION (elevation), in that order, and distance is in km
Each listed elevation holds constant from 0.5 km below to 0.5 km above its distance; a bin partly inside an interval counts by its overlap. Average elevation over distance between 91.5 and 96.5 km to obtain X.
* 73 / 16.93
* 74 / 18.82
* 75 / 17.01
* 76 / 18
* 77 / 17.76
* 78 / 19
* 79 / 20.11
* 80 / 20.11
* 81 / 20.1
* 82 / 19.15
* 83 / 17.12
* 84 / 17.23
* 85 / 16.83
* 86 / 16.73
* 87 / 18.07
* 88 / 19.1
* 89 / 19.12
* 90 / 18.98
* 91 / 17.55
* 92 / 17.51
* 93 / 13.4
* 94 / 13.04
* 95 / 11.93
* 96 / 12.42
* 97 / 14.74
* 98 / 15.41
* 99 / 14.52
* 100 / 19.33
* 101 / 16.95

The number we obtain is 13.7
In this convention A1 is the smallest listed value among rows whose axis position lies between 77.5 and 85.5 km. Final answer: 16.83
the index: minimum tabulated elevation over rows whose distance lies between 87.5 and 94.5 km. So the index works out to 13.04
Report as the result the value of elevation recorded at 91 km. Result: 17.55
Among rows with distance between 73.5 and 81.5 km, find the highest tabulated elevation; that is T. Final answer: 20.11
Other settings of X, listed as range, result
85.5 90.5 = 18.4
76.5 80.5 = 19.2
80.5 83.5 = 18.8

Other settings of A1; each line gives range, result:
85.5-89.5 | 16.73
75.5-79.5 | 17.76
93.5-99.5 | 11.93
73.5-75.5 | 17.01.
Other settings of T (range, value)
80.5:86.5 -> 20.1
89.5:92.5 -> 18.98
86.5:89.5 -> 19.12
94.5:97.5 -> 14.74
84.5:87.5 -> 18.07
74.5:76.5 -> 18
